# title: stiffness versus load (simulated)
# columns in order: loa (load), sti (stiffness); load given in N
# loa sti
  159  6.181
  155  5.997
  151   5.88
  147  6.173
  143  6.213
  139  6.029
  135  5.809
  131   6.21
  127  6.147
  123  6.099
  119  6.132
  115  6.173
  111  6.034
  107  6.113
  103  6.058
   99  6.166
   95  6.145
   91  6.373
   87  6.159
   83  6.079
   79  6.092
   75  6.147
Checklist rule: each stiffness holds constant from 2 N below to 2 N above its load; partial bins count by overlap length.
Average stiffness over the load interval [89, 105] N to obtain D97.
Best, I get 6.19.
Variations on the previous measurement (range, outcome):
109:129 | 6.12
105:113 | 6.07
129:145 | 6.07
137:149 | 6.14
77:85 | 6.09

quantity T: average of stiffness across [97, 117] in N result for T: 6.11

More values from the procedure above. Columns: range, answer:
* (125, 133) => 6.18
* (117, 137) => 6.08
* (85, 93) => 6.27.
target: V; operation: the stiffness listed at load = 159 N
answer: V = 6.181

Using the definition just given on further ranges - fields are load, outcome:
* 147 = 6.173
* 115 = 6.173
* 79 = 6.092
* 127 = 6.147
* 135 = 5.809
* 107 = 6.113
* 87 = 6.159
